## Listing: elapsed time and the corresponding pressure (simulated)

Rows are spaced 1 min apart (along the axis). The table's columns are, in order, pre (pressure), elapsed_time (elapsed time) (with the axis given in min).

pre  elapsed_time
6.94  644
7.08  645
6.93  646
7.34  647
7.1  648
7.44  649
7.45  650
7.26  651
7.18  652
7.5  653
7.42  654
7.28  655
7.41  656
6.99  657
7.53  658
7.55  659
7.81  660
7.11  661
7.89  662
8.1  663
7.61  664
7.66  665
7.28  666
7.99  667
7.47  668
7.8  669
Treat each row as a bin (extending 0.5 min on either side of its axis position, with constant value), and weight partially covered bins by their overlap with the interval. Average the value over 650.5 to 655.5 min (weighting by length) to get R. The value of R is 7.33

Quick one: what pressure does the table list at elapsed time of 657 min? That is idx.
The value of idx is 6.99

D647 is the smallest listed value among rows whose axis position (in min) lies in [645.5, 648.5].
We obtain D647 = 6.93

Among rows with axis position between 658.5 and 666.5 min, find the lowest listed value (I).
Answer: 7.11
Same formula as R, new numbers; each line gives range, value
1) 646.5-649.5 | 7.29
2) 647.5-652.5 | 7.29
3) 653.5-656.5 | 7.37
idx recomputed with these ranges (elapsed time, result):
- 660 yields 7.81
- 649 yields 7.44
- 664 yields 7.61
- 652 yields 7.18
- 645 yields 7.08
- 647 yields 7.34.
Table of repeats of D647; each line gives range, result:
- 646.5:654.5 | 7.1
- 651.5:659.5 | 6.99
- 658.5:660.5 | 7.55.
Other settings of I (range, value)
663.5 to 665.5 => 7.61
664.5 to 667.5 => 7.28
